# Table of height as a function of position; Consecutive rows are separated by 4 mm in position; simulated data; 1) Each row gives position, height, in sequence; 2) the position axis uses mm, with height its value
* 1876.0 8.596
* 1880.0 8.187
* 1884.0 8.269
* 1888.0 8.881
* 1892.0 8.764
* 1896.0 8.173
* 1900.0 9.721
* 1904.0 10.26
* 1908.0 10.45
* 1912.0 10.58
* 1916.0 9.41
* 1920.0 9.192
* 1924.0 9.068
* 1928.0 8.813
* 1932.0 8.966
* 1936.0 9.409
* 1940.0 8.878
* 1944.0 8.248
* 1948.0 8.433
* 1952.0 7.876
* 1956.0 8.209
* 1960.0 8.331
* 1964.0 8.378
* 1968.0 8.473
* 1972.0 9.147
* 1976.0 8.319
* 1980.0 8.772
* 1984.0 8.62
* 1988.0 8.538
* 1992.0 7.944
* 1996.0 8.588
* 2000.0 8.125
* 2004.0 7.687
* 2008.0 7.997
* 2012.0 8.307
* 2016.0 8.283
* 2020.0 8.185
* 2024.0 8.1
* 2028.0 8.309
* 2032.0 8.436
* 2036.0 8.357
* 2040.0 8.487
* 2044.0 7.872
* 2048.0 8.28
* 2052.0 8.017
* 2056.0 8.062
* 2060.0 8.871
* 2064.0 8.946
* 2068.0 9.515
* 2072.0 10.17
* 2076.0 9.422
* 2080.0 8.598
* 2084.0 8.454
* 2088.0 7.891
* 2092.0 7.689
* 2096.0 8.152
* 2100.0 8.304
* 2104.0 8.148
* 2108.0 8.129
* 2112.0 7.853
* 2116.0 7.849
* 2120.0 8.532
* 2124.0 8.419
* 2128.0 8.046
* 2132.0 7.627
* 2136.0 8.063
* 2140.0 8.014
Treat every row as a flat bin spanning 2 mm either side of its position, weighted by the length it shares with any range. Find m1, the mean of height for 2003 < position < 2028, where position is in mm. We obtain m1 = 8.13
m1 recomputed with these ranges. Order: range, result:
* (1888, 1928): 9.45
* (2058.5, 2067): 8.98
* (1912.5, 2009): 8.6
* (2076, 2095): 8.29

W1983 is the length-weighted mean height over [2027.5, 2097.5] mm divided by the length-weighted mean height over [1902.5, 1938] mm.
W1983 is 0.9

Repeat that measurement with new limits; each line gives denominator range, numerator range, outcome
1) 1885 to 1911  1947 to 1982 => 0.90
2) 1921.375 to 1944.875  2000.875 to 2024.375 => 0.91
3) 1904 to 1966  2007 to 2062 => 0.92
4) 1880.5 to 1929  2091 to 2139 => 0.87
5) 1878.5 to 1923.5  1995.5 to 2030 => 0.88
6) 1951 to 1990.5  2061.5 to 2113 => 1.01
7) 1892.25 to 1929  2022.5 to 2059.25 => 0.87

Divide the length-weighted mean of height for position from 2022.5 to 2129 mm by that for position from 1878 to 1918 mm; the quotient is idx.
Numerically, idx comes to 0.91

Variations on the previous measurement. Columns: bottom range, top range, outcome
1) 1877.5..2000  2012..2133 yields 0.95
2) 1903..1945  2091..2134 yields 0.86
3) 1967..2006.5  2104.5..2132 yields 0.96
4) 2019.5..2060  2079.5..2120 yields 0.98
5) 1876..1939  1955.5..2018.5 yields 0.91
